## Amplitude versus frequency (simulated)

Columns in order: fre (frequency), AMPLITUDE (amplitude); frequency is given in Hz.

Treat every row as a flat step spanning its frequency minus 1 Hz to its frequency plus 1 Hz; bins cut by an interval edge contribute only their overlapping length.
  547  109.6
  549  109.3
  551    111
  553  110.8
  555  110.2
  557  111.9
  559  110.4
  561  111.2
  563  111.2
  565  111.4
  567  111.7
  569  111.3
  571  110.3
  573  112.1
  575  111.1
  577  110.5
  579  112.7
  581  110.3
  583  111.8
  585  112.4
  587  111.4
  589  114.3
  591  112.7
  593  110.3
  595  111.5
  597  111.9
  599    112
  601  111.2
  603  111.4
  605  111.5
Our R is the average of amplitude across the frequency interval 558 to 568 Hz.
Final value 111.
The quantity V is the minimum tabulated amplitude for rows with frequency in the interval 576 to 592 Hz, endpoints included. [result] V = 110.3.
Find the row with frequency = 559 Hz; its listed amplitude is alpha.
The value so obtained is 110.4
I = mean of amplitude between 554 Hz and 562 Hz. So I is 111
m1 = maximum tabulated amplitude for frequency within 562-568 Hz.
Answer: 111.7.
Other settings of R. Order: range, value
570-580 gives 111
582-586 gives 112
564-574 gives 111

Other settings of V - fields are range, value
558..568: 110.4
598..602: 111.2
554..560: 110.2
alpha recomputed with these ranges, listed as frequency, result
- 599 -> 112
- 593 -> 110.3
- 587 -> 111.4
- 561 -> 111.2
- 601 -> 111.2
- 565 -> 111.4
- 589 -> 114.3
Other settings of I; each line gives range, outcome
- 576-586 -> 112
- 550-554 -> 111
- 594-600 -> 112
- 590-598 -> 112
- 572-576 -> 112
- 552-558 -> 111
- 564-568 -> 112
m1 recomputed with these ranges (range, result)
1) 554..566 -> 111.9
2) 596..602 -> 112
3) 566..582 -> 112.7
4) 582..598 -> 114.3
